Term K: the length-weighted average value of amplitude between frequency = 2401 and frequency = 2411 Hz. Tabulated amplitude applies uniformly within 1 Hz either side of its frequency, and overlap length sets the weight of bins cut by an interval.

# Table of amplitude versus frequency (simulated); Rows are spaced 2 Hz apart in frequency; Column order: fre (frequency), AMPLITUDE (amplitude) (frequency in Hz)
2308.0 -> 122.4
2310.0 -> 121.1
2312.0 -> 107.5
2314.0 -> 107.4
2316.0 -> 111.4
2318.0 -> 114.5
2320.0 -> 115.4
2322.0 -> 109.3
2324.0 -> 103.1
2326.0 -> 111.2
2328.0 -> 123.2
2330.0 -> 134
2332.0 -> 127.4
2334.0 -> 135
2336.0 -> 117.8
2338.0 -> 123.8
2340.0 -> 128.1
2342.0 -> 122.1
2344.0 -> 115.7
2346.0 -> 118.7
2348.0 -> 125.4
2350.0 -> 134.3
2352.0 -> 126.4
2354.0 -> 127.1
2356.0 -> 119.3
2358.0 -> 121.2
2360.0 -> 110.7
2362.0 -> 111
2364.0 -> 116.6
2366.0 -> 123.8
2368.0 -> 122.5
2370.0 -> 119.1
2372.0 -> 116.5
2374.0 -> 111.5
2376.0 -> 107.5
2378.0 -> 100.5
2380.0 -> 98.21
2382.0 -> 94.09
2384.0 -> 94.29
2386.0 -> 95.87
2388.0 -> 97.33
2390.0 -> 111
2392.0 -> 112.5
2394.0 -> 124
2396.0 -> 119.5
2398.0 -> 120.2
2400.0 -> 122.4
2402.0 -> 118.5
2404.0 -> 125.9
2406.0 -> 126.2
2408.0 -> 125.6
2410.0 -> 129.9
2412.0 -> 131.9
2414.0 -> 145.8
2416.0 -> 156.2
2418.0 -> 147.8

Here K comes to 125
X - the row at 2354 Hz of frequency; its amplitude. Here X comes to 127.1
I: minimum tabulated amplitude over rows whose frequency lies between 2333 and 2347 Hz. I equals 115.7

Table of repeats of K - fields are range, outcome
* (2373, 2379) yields 106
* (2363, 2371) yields 120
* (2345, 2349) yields 122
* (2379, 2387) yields 95.6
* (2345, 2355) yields 126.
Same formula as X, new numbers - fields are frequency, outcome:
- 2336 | 117.8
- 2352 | 126.4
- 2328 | 123.2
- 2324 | 103.1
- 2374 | 111.5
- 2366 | 123.8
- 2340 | 128.1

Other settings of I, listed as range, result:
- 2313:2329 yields 103.1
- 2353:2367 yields 110.7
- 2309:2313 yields 107.5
